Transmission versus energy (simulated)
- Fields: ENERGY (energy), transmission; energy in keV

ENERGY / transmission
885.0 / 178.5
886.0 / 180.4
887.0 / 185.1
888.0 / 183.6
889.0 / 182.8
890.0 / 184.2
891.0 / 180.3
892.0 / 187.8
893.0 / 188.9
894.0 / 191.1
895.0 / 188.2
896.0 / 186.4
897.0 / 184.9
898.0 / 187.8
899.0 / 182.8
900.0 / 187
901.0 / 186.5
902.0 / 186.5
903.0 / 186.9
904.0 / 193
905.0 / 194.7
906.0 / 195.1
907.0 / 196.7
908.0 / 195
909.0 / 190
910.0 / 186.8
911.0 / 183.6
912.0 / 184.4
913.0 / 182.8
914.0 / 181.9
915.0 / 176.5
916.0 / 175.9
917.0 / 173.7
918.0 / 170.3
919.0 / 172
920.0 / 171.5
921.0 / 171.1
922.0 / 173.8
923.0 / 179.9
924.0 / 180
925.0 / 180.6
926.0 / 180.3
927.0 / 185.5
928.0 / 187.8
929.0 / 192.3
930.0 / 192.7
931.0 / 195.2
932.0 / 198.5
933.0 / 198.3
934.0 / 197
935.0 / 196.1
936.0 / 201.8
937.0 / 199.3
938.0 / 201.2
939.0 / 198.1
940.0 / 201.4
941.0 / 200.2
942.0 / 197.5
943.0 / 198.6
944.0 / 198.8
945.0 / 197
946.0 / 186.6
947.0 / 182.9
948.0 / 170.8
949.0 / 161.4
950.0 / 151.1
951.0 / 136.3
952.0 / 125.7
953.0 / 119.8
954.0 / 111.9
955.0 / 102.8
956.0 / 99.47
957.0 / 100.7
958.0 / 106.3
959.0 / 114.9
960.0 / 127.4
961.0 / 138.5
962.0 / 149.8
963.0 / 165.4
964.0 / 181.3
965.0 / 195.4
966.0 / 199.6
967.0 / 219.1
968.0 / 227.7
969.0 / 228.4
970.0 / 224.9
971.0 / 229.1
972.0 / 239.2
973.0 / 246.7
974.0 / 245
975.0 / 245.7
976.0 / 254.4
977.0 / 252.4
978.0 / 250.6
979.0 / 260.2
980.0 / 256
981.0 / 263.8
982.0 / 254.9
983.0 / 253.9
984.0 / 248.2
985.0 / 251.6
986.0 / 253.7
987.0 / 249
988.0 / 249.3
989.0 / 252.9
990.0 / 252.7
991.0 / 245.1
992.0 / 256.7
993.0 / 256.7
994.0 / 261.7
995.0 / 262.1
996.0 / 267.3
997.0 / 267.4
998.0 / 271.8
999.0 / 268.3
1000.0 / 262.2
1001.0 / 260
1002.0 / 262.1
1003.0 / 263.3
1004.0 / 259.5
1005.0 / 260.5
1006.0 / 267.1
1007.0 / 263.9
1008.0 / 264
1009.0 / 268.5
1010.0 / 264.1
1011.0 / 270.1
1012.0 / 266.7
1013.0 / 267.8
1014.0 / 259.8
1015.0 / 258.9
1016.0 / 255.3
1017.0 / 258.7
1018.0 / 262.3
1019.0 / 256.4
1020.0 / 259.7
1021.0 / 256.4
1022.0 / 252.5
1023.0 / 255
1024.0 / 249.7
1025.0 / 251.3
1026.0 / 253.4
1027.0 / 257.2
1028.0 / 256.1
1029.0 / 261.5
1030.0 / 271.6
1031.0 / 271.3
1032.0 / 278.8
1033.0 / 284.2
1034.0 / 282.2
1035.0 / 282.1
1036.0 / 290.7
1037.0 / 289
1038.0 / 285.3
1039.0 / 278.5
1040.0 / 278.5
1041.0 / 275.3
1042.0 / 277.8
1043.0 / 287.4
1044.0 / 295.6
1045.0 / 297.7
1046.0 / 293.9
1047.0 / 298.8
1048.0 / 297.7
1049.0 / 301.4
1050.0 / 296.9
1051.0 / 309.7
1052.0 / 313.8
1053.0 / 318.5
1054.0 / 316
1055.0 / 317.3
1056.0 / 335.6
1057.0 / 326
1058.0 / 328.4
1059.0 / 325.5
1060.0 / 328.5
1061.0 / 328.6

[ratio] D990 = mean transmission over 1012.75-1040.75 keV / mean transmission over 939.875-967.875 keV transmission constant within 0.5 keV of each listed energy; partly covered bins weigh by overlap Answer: 1.68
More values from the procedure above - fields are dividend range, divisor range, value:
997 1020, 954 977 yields 1.43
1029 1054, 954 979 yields 1.53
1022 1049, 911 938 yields 1.50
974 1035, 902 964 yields 1.50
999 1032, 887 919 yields 1.41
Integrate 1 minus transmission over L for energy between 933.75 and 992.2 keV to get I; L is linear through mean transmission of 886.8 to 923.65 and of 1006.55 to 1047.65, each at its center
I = 6.7 keV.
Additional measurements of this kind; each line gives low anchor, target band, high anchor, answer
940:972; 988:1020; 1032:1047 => -3.61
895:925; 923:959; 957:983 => 4.50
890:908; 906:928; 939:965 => -0.50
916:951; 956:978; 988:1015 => 3.04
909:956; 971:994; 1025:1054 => -2.39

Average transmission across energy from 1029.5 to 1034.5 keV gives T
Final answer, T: 278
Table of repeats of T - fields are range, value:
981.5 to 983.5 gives 254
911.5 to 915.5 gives 181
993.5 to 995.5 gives 262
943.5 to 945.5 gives 198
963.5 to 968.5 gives 205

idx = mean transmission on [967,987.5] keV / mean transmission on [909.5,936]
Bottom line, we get 1.34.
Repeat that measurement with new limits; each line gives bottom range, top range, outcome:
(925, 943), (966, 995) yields 1.27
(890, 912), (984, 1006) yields 1.37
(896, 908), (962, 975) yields 1.14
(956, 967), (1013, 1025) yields 1.73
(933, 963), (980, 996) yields 1.57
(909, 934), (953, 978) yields 1.00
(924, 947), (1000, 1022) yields 1.35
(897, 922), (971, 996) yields 1.37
